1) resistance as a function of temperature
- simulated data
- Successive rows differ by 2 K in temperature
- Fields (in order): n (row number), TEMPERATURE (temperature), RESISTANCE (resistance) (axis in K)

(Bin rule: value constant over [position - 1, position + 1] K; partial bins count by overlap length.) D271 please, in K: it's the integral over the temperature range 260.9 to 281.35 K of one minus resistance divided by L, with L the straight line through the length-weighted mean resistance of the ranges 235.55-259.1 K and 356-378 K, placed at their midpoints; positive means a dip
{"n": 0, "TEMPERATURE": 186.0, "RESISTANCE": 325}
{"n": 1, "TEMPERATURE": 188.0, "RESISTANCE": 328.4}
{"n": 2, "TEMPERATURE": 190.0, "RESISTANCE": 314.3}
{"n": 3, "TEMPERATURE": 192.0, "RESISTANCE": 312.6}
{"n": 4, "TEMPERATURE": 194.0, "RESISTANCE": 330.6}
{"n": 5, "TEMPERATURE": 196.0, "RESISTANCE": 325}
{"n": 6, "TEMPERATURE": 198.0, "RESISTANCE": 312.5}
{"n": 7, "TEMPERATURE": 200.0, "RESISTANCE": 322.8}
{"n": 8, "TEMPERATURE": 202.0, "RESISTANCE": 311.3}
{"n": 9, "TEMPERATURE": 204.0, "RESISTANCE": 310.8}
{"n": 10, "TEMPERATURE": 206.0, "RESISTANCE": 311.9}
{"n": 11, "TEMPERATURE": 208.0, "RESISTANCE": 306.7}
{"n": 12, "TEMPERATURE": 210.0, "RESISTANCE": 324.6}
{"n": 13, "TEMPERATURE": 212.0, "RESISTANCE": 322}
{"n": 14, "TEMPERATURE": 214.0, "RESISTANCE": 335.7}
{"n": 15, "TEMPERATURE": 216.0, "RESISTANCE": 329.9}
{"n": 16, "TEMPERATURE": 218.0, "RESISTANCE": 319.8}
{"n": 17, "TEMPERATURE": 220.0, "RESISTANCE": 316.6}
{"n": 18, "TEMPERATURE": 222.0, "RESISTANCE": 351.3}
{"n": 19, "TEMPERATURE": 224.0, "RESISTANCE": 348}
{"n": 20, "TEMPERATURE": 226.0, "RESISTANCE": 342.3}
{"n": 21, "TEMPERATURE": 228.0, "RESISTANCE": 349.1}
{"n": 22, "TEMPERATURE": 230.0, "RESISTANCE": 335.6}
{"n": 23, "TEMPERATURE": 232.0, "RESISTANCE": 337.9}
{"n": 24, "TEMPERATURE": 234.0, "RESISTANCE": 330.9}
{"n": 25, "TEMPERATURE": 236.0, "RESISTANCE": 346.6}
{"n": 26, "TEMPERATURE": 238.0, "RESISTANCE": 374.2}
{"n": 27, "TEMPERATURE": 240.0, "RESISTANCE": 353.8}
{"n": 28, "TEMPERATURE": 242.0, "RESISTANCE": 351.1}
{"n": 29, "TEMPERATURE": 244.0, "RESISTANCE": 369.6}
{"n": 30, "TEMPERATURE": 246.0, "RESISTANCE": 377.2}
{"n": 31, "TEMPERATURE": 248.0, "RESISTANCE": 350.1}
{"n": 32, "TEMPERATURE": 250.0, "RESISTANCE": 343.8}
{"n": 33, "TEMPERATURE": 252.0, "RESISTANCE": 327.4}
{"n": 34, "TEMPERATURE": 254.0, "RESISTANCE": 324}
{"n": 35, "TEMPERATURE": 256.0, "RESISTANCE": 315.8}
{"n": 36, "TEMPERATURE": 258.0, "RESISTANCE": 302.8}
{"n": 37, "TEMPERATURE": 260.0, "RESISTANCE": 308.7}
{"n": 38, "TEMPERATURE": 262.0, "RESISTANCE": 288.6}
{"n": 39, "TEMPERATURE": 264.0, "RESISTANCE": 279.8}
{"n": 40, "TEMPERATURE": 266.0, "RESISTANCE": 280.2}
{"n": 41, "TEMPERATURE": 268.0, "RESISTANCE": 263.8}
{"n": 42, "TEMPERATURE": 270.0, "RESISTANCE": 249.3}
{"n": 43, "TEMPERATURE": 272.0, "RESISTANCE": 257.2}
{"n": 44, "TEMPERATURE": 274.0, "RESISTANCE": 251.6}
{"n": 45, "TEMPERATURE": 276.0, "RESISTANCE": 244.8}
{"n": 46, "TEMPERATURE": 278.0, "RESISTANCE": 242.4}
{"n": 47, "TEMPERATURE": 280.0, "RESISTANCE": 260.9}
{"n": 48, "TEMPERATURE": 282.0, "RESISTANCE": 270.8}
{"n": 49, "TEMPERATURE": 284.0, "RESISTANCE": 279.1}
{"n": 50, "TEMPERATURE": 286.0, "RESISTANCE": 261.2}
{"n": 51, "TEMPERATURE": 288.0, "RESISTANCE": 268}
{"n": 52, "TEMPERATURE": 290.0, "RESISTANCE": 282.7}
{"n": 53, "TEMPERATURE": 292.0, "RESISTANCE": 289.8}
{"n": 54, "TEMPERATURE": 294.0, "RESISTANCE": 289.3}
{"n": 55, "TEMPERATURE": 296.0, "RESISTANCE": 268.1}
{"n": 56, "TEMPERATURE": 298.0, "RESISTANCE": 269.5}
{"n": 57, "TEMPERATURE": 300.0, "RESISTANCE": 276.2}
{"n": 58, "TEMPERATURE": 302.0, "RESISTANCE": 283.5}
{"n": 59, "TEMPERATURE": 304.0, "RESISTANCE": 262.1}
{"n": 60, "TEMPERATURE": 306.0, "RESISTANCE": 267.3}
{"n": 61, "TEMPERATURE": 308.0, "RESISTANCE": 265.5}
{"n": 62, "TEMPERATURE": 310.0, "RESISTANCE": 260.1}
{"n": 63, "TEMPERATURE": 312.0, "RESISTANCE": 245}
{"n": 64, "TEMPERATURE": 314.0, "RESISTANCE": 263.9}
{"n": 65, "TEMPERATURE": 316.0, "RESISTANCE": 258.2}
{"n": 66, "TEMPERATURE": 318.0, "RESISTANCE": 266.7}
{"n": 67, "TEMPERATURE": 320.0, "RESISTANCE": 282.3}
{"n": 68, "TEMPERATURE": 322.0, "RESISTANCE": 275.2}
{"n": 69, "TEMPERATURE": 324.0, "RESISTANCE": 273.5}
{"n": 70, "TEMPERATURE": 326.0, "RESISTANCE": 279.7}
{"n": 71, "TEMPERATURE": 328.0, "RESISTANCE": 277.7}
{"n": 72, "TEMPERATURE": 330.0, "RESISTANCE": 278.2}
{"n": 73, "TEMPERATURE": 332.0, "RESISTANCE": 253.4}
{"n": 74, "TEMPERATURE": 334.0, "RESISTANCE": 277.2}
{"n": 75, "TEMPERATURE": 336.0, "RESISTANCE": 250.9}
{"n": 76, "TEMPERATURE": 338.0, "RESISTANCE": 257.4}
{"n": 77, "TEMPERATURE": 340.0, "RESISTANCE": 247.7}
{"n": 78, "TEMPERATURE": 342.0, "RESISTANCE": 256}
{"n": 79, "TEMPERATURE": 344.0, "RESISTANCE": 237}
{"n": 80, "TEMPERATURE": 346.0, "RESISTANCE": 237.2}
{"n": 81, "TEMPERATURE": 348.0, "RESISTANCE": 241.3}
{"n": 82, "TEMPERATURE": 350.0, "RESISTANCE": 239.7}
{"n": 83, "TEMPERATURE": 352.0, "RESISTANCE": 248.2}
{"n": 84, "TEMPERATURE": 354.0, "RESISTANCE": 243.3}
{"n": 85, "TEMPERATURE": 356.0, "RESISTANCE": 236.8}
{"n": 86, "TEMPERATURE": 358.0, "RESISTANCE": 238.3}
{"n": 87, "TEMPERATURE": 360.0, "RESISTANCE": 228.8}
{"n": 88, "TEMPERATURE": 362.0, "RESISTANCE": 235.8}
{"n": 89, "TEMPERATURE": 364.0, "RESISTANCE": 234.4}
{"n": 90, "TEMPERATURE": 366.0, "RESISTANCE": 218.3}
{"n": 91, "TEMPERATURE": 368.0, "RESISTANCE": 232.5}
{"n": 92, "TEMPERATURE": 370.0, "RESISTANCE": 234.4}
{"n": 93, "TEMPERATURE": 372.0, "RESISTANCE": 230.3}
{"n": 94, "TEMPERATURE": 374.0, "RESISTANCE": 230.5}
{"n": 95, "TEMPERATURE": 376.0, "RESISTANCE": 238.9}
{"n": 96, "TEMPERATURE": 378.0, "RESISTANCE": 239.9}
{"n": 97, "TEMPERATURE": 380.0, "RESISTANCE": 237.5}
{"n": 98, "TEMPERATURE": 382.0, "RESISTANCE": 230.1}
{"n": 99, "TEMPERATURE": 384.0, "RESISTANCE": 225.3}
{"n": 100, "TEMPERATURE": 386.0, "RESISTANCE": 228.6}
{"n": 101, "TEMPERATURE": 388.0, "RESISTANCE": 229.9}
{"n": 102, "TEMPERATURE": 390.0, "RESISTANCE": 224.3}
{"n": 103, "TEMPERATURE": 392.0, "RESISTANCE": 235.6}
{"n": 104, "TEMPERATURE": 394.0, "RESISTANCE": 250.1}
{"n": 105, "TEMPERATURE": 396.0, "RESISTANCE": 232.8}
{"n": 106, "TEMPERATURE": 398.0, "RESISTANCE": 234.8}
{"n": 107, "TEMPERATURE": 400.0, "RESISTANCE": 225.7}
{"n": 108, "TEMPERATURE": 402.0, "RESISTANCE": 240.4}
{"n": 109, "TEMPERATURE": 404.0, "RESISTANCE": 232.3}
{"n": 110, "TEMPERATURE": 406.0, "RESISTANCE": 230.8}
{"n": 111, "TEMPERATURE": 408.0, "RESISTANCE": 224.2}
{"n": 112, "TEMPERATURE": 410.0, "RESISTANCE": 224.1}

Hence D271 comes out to 3.8 K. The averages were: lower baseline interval 345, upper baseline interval 233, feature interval 262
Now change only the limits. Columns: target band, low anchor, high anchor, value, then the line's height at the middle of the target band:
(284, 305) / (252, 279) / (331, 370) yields -0.66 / 267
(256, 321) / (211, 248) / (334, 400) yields 5.95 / 298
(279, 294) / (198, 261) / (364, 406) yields 1.12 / 297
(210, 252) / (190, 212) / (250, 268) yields -4.54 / 310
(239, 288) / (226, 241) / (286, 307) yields 2.52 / 312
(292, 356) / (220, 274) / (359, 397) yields 1.83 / 270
